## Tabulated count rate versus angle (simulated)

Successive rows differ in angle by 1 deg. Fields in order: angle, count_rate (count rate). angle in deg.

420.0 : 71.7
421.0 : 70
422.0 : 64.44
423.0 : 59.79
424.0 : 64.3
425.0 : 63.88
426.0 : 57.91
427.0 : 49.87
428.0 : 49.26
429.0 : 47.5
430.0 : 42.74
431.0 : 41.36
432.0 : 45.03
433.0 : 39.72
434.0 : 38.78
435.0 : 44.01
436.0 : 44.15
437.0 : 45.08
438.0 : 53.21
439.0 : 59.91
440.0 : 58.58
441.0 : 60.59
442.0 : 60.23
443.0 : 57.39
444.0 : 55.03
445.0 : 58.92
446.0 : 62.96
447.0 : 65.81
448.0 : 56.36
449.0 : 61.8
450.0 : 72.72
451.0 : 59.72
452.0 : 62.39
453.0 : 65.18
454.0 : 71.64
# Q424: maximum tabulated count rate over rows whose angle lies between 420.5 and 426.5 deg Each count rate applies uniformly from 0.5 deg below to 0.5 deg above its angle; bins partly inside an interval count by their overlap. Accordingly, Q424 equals 70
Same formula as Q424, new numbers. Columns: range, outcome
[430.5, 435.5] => 45.03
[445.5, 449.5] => 65.81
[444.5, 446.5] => 62.96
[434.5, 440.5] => 59.91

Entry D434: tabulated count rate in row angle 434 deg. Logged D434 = 38.78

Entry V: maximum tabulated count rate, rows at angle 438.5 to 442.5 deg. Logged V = 60.59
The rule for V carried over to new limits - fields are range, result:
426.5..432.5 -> 49.87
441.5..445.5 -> 60.23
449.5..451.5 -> 72.72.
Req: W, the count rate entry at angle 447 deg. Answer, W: 65.81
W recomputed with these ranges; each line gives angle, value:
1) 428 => 49.26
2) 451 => 59.72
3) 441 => 60.59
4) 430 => 42.74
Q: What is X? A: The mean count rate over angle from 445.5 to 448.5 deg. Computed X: 61.7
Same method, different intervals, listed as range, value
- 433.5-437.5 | 43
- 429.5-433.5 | 42.2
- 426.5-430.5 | 47.3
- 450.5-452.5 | 61.1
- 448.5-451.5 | 64.7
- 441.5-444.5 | 57.6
